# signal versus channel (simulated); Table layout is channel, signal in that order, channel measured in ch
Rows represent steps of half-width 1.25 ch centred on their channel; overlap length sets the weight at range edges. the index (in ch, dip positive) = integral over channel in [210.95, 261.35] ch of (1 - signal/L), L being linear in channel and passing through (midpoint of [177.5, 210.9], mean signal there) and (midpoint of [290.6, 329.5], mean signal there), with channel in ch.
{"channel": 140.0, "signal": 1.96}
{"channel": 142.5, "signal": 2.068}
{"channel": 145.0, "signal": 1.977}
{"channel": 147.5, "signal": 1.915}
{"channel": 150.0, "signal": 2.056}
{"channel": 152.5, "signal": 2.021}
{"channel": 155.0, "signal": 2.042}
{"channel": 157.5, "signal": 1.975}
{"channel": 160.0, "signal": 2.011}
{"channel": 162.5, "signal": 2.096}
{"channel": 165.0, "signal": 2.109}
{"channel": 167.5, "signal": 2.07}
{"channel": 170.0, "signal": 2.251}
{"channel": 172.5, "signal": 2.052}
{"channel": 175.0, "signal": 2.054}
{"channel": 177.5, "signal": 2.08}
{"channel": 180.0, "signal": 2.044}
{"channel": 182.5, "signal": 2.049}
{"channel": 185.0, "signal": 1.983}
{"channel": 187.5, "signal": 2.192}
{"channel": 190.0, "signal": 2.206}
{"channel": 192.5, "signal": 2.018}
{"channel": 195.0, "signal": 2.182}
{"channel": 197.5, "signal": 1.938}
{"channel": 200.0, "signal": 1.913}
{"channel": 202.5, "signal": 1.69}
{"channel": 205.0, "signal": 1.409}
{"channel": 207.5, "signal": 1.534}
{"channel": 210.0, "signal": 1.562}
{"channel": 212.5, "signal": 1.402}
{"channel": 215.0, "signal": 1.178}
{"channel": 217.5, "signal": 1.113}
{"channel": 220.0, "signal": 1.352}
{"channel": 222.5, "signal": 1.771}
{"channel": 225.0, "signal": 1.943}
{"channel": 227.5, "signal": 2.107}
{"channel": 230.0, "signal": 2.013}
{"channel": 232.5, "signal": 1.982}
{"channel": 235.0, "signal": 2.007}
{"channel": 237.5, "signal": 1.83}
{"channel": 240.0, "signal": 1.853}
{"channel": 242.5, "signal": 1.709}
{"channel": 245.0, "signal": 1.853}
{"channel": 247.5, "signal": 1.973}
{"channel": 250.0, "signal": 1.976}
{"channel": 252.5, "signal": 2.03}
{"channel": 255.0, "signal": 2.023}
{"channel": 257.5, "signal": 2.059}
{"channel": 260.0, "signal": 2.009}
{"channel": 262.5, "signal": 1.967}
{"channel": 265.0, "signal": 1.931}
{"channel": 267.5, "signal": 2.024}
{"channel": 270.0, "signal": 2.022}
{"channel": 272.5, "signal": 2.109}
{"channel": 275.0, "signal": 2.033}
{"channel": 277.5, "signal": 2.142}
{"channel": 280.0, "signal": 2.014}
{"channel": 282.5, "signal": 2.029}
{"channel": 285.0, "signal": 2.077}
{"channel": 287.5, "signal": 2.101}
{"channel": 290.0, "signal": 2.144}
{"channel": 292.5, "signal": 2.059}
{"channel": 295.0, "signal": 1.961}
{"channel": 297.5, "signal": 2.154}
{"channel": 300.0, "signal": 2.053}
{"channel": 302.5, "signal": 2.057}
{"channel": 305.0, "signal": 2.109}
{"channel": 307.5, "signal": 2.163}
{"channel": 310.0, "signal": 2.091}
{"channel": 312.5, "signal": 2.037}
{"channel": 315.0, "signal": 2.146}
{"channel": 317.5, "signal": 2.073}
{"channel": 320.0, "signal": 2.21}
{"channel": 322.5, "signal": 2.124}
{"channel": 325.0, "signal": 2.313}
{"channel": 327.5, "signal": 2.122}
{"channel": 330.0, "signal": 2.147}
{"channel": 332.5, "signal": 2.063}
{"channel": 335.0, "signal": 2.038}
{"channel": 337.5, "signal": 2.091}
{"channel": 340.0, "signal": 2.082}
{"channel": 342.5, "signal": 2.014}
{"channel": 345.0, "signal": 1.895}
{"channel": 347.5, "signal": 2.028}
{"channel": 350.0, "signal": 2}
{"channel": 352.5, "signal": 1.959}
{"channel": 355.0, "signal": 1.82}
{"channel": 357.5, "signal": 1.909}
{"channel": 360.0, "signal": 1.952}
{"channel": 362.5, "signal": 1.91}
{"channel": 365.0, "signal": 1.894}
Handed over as 4.5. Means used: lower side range 1.91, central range 1.81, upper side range 2.11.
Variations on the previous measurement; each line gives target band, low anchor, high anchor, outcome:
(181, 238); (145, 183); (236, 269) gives 5.6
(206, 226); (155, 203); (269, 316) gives 5.7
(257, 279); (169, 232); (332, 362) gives -1.4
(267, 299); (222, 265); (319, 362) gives -1.3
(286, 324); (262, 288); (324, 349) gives -0.8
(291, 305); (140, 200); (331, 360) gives -0.4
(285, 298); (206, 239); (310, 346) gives -0.8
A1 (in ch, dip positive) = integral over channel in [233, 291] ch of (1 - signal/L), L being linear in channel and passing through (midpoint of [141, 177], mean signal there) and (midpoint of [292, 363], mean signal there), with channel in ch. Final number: 1.6 ch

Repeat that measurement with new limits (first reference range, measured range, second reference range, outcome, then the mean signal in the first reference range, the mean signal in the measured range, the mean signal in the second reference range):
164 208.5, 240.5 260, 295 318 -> 0.9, 1.99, 1.95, 2.09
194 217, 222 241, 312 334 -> -2.3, 1.62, 1.95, 2.14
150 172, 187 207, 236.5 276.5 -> 1.1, 2.07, 1.92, 1.96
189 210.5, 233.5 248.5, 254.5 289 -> 0.6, 1.83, 1.87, 2.04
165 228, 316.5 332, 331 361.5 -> -1.5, 1.85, 2.16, 1.99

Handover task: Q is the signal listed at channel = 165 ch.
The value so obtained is 2.109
